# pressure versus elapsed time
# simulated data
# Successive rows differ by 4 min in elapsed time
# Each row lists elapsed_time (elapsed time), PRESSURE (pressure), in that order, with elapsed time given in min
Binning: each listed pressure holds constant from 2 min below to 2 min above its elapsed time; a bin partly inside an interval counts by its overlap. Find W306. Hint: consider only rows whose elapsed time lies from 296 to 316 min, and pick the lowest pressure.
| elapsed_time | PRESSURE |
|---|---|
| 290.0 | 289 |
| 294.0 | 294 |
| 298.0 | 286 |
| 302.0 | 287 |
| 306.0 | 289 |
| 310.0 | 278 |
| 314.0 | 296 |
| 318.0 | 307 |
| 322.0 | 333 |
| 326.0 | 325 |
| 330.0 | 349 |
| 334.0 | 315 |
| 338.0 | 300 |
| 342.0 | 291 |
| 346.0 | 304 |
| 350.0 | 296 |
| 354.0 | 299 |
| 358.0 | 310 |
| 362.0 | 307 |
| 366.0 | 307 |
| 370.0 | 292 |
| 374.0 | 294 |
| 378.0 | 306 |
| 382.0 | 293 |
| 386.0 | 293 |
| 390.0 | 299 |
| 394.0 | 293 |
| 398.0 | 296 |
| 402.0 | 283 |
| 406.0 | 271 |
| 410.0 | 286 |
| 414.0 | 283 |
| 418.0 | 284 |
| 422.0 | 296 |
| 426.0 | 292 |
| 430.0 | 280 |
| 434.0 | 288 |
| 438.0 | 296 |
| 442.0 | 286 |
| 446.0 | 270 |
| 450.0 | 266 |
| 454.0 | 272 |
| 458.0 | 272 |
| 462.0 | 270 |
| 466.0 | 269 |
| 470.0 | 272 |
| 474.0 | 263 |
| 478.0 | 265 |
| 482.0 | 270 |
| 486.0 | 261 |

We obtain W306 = 278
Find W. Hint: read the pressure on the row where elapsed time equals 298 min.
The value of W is 286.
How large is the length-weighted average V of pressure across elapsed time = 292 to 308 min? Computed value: 289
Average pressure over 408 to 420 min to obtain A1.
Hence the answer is 284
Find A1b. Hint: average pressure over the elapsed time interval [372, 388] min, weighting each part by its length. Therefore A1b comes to 296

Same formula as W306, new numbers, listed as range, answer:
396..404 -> 283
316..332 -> 307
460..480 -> 263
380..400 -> 293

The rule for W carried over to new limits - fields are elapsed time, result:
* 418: 284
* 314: 296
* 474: 263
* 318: 307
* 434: 288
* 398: 296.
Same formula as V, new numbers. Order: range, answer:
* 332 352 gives 301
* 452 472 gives 271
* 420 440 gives 290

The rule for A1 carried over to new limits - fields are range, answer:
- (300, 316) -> 288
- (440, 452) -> 274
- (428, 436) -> 284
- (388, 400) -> 296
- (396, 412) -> 284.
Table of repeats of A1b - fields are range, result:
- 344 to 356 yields 300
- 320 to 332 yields 336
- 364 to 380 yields 300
